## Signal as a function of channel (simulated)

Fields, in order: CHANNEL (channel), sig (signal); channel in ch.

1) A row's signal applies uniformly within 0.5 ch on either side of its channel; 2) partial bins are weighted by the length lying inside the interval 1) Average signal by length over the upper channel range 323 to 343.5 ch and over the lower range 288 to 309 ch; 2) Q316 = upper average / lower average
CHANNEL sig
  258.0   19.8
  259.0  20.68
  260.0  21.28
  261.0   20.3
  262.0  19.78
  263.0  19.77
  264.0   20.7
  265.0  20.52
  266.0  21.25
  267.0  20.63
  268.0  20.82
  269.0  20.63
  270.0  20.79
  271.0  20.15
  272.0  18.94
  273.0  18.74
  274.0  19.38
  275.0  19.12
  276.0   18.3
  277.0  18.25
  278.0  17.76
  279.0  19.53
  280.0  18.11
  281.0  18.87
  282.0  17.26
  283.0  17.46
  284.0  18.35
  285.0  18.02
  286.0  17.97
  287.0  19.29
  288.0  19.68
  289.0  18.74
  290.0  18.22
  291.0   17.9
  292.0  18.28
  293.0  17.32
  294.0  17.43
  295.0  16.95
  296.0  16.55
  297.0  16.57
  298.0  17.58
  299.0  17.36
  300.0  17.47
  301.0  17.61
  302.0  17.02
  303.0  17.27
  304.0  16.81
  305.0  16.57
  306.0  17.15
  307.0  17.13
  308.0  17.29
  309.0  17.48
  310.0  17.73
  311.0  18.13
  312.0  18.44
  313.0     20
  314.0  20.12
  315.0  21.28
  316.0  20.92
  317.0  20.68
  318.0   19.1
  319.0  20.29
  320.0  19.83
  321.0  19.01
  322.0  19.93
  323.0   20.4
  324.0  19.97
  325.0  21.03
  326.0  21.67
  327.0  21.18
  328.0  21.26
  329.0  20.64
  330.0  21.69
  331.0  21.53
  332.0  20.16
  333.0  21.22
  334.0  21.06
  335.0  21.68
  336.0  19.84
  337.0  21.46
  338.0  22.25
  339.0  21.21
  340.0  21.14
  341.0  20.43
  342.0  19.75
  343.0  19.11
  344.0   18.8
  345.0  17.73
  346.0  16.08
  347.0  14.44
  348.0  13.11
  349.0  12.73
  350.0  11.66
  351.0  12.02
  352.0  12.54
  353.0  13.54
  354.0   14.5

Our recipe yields 1.20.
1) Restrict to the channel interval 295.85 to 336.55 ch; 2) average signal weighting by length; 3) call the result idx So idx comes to 19.3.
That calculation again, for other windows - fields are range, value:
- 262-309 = 18.4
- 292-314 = 17.5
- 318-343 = 20.7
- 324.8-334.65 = 21.2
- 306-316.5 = 18.8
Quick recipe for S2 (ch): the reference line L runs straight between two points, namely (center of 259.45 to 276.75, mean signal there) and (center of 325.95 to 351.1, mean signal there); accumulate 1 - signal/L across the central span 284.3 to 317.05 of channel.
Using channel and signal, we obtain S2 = 2.55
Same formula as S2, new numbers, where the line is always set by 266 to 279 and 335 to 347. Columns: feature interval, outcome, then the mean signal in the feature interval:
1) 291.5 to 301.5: 1.16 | 17.3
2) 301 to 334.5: 0.22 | 19.5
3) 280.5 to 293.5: 0.86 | 18.3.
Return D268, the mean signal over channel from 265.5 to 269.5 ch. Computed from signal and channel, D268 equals 20.8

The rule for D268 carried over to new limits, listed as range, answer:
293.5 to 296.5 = 17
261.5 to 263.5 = 19.8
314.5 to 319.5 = 20.5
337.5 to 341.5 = 21.3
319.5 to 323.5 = 19.8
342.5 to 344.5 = 19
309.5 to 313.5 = 18.6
